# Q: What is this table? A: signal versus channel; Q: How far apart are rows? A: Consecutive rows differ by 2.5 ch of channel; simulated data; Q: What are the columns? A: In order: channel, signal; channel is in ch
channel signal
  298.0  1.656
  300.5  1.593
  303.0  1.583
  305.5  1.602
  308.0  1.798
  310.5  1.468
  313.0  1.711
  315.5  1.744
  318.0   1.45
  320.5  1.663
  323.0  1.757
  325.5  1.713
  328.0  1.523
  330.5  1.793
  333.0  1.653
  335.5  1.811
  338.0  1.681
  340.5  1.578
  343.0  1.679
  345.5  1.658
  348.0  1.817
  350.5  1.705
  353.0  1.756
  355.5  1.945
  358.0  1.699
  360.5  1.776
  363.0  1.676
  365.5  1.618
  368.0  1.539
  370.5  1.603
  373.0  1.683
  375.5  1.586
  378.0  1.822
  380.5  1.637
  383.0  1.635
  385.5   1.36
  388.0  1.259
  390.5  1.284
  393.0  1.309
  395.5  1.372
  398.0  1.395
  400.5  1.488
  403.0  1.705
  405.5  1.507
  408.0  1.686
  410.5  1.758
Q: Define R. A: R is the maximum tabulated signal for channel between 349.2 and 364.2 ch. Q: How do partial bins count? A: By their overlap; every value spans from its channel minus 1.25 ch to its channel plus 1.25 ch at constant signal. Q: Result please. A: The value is 1.945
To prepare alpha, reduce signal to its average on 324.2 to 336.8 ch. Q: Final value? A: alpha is 1.7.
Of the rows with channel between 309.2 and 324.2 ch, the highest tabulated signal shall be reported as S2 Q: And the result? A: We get 1.757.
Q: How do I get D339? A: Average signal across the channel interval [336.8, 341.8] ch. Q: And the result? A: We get 1.63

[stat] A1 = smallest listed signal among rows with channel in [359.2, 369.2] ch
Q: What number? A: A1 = 1.539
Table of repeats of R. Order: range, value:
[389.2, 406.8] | 1.705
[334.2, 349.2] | 1.817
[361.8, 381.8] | 1.822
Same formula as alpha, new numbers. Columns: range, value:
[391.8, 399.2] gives 1.36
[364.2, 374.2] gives 1.61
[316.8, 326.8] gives 1.65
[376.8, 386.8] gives 1.61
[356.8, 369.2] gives 1.66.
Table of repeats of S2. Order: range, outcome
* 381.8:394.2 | 1.635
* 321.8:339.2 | 1.811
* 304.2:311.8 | 1.798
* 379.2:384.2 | 1.637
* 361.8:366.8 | 1.676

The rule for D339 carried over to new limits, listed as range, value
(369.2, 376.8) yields 1.62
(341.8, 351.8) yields 1.72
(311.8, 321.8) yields 1.64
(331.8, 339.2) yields 1.72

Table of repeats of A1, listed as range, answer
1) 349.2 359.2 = 1.699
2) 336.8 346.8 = 1.578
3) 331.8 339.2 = 1.653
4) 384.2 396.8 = 1.259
